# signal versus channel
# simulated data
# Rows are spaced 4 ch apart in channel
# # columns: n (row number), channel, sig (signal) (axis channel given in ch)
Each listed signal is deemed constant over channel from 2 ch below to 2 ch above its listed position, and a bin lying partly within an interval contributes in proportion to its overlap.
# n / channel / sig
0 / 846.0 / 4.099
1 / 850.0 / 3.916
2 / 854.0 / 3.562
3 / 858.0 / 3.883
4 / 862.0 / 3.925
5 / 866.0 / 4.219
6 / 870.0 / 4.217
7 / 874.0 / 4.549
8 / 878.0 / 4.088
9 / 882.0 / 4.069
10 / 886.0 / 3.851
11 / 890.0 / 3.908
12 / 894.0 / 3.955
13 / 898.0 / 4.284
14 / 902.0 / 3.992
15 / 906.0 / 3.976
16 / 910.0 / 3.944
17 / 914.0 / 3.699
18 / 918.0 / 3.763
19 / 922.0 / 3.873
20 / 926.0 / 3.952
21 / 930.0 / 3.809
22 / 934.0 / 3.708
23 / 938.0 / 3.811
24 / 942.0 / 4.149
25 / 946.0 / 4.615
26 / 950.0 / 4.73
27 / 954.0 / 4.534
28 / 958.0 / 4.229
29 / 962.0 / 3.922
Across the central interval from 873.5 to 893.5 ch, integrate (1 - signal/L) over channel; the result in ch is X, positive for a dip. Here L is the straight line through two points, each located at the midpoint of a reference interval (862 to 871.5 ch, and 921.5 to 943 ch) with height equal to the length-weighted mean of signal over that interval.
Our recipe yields 0.2 ch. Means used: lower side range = 4.16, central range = 4.05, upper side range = 3.87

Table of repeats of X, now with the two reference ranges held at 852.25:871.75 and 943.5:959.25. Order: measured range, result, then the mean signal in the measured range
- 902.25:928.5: 2.59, 3.87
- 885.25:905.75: 0.84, 4.01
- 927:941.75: 1.97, 3.83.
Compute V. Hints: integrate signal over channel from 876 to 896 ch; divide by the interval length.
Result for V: 3.97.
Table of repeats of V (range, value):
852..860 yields 3.72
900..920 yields 3.87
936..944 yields 3.98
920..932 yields 3.88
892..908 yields 4.05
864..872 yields 4.22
